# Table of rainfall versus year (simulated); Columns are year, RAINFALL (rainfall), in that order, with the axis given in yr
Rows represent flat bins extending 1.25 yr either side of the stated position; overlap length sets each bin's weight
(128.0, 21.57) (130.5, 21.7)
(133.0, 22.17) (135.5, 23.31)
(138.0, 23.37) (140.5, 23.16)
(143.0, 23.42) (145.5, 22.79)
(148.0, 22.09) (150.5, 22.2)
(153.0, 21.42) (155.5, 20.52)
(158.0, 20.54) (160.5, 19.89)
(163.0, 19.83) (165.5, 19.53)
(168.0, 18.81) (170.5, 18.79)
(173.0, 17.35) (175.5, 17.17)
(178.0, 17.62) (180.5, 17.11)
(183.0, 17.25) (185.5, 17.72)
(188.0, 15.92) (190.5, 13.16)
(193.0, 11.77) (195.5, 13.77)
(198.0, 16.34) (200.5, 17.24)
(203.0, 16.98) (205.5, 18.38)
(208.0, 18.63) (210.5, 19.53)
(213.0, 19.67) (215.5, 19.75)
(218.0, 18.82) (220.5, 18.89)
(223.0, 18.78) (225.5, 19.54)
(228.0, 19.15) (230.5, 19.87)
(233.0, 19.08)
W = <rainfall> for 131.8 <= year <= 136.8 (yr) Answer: 22.8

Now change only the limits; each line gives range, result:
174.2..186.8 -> 17.4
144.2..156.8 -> 21.8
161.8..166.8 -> 19.7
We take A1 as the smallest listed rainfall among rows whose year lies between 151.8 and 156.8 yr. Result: 20.52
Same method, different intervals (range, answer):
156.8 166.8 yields 19.53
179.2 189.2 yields 15.92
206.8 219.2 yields 18.63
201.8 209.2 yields 16.98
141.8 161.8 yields 19.89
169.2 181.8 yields 17.11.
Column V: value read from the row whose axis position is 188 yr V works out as 15.92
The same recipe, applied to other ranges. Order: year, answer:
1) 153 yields 21.42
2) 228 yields 19.15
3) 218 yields 18.82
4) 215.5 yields 19.75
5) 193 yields 11.77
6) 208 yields 18.63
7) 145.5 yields 22.79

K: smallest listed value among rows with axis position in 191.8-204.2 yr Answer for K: 11.77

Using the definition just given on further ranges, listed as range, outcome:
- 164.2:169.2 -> 18.81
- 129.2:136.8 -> 21.7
